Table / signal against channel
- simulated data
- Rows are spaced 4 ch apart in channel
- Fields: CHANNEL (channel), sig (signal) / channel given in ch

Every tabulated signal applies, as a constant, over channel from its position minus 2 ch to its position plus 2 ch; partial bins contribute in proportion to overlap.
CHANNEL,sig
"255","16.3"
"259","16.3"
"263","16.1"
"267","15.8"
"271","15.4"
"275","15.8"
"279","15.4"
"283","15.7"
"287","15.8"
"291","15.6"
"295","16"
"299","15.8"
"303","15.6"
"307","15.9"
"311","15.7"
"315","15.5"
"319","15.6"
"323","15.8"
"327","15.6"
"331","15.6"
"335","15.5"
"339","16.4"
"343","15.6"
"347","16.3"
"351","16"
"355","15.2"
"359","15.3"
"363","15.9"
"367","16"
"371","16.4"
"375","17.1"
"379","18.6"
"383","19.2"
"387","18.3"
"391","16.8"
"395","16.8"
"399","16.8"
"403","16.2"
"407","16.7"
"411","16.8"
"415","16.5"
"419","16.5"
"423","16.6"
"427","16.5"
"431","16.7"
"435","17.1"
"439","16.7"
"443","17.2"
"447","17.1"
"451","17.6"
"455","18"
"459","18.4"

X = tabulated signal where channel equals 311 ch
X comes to 15.7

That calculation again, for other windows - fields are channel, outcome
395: 16.8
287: 15.8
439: 16.7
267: 15.8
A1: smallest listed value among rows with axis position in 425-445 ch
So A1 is 16.5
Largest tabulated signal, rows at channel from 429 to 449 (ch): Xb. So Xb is 17.2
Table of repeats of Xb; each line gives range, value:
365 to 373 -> 16.4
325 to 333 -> 15.6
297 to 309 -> 15.9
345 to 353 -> 16.3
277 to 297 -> 16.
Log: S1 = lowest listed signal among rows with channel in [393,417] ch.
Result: 16.2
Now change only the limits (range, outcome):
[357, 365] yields 15.3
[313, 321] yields 15.5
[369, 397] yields 16.4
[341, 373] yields 15.2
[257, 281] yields 15.4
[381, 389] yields 18.3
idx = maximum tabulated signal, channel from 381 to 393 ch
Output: 19.2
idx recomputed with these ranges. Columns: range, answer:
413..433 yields 16.7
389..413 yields 16.8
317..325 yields 15.8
